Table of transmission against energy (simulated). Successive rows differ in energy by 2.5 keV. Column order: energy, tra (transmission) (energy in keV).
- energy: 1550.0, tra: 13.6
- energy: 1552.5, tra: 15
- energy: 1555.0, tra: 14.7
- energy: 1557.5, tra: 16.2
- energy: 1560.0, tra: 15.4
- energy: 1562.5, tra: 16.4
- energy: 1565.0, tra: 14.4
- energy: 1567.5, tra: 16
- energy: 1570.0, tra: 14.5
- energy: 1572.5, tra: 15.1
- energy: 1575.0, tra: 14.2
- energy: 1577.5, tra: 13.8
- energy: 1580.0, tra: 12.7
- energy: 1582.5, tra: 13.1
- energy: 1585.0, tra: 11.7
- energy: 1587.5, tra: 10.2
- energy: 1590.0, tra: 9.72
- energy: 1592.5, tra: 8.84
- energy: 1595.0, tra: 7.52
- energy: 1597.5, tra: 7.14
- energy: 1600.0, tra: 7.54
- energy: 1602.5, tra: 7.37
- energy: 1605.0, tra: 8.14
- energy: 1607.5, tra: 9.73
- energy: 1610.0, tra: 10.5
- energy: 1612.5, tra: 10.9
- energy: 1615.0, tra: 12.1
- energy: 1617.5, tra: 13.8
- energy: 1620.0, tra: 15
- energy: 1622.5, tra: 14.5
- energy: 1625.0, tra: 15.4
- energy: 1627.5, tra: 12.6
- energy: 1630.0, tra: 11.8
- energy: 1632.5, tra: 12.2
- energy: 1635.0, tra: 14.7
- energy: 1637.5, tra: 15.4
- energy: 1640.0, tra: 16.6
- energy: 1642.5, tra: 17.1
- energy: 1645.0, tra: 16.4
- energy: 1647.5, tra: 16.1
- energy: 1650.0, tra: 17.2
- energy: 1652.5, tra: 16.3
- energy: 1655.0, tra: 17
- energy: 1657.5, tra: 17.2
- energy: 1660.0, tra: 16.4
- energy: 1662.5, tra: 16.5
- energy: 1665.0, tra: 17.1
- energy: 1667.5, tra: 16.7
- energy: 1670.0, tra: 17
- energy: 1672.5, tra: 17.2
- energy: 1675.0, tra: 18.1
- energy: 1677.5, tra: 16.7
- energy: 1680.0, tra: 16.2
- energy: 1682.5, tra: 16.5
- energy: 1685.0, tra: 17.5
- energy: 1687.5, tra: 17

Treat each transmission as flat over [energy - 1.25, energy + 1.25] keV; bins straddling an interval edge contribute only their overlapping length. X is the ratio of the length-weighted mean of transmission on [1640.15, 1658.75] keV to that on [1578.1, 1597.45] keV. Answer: 1.6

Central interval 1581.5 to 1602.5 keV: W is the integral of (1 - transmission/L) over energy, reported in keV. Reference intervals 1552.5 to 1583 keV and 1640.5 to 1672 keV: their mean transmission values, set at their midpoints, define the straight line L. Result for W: 8.22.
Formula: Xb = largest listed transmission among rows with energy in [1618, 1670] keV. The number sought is 17.2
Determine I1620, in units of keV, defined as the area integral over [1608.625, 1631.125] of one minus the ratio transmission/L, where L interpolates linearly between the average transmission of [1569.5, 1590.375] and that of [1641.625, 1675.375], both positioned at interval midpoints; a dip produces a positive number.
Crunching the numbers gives 2.9 keV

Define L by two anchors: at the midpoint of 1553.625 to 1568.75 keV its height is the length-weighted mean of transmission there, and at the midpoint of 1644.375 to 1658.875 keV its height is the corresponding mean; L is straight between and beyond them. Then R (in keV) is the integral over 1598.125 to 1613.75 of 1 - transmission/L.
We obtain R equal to 6.9 keV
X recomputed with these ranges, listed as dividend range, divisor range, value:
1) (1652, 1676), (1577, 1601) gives 1.67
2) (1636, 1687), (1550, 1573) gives 1.10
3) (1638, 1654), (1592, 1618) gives 1.78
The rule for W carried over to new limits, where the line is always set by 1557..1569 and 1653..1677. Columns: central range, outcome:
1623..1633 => 2.0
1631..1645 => 1.2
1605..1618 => 4.3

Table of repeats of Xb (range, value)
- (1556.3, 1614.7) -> 16.4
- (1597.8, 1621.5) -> 15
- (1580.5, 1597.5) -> 13.1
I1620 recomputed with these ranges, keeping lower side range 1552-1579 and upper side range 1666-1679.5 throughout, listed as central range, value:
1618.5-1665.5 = 2.84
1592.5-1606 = 6.91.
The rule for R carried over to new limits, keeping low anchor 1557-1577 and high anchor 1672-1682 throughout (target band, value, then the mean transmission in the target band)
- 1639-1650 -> -0.11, 16.6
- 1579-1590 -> 2.71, 11.7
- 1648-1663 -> -0.09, 16.7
